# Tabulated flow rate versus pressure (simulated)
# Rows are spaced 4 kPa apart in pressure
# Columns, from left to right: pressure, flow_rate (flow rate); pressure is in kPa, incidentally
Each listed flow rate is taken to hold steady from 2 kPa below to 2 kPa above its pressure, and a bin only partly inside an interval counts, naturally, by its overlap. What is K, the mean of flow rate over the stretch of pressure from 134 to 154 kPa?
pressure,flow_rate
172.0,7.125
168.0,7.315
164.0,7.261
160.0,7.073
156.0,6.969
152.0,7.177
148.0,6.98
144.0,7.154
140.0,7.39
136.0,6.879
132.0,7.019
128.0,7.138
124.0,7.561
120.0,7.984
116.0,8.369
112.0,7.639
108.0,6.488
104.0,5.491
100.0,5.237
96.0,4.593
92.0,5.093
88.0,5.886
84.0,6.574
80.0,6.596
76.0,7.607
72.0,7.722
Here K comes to 7.12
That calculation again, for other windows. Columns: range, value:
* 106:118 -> 7.5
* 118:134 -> 7.43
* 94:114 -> 5.89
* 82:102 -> 5.48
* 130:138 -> 6.95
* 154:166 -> 7.1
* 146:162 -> 7.05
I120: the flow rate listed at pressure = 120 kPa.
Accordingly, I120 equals 7.984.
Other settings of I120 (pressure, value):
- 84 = 6.574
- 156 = 6.969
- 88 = 5.886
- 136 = 6.879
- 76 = 7.607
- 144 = 7.154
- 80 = 6.596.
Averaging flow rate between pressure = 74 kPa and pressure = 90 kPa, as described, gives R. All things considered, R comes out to 6.67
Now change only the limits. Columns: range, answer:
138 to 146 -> 7.27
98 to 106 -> 5.36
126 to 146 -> 7.12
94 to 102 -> 4.92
